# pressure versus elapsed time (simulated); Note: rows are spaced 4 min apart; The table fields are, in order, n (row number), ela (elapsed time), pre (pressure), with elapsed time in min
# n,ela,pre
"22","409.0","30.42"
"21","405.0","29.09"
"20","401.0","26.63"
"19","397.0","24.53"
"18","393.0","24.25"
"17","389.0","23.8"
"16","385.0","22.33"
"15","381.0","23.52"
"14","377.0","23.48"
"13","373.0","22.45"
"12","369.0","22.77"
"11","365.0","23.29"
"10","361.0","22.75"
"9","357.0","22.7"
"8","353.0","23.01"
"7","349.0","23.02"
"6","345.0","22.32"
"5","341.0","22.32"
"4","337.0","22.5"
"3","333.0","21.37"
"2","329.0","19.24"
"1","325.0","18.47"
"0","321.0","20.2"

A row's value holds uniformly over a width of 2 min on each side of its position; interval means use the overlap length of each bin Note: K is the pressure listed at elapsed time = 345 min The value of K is 22.32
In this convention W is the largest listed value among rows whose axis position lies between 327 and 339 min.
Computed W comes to 22.5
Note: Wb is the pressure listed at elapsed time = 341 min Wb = 22.32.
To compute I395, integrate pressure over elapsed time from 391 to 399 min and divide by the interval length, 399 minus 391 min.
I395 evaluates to 24.4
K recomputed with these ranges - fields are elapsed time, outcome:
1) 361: 22.75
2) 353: 23.01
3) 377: 23.48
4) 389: 23.8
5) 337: 22.5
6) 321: 20.2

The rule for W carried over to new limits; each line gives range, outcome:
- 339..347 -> 22.32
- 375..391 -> 23.8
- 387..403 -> 26.63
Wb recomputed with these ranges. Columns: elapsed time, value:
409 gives 30.42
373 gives 22.45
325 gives 18.47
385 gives 22.33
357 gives 22.7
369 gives 22.77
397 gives 24.53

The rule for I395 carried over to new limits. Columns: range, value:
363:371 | 23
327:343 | 21.4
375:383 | 23.5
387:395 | 24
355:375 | 22.8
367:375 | 22.6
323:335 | 19.7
